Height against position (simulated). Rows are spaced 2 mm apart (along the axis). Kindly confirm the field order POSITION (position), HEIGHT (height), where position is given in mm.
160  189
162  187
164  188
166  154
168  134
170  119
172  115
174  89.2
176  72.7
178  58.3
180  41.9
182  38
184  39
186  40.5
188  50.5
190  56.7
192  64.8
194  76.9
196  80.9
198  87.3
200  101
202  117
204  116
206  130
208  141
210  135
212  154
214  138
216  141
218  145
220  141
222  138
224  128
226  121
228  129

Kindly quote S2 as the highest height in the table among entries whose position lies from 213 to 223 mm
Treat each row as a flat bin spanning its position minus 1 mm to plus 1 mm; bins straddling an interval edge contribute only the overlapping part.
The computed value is 145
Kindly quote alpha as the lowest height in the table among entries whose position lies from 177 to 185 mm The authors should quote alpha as 38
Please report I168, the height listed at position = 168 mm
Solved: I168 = 134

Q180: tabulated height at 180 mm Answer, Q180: 41.9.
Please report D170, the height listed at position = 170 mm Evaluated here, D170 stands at 119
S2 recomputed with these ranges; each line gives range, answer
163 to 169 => 188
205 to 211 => 141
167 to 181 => 134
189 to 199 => 87.3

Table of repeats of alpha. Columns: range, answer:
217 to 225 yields 128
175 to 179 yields 58.3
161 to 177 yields 72.7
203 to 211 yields 116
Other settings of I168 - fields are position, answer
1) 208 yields 141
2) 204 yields 116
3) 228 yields 129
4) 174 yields 89.2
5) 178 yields 58.3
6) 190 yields 56.7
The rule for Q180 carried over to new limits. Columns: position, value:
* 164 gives 188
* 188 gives 50.5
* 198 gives 87.3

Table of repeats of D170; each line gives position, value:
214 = 138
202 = 117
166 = 154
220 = 141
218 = 145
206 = 130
